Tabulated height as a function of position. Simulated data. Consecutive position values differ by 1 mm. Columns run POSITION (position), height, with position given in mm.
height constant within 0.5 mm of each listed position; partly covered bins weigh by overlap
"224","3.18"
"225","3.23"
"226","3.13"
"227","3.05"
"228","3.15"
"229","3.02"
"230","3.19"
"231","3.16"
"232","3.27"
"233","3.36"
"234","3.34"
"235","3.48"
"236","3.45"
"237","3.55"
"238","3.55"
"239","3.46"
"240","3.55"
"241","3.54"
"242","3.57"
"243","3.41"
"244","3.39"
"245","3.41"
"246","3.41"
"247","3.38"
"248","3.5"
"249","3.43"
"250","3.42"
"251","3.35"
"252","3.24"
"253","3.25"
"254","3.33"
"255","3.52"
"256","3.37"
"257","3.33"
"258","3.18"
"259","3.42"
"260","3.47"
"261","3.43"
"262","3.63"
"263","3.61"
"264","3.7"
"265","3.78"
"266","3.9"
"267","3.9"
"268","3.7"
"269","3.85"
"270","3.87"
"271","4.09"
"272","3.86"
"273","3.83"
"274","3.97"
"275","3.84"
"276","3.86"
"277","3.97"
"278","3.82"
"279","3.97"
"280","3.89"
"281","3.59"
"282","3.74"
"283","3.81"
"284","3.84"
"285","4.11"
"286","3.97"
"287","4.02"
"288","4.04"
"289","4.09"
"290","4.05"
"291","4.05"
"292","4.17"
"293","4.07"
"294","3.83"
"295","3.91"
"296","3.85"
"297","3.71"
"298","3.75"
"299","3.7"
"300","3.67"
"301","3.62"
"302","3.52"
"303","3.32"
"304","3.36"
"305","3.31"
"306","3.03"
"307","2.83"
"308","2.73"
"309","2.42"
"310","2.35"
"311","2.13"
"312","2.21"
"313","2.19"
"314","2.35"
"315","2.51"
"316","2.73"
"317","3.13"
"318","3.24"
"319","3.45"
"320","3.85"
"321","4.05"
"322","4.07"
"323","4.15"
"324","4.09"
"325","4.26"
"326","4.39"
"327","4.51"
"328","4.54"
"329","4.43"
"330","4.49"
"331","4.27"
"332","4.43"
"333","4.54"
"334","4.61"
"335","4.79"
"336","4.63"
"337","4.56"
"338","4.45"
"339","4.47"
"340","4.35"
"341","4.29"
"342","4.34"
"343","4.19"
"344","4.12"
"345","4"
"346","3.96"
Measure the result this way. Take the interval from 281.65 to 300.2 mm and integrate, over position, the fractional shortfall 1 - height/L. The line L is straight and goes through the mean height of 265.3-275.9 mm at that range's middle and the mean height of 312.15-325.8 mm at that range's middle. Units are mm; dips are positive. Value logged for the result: -1.3 mm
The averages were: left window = 3.88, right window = 3.38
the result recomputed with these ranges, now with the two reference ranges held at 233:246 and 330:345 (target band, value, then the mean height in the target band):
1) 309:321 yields 4.07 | 2.78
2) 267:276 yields -0.23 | 3.88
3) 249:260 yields 0.80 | 3.35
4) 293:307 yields 1.65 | 3.57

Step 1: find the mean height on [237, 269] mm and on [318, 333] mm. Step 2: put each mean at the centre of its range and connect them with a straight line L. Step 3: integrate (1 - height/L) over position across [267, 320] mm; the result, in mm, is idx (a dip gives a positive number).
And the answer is 4.6 mm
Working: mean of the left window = 3.49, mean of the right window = 4.19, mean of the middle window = 3.52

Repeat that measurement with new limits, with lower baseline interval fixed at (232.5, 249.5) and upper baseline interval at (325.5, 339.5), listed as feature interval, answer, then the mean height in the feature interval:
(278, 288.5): 0.1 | 3.89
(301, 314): 4.4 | 2.8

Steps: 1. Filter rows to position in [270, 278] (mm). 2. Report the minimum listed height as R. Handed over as 3.82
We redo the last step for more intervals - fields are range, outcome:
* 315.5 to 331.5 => 2.73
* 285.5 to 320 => 2.13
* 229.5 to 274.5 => 3.16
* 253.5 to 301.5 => 3.18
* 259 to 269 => 3.42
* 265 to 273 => 3.7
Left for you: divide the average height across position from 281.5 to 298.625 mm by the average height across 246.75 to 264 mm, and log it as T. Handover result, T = 1.2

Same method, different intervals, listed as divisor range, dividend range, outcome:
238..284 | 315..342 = 1.15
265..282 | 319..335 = 1.11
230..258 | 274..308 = 1.10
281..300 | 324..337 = 1.14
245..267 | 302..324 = 0.88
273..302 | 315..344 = 1.07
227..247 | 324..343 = 1.32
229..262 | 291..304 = 1.11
